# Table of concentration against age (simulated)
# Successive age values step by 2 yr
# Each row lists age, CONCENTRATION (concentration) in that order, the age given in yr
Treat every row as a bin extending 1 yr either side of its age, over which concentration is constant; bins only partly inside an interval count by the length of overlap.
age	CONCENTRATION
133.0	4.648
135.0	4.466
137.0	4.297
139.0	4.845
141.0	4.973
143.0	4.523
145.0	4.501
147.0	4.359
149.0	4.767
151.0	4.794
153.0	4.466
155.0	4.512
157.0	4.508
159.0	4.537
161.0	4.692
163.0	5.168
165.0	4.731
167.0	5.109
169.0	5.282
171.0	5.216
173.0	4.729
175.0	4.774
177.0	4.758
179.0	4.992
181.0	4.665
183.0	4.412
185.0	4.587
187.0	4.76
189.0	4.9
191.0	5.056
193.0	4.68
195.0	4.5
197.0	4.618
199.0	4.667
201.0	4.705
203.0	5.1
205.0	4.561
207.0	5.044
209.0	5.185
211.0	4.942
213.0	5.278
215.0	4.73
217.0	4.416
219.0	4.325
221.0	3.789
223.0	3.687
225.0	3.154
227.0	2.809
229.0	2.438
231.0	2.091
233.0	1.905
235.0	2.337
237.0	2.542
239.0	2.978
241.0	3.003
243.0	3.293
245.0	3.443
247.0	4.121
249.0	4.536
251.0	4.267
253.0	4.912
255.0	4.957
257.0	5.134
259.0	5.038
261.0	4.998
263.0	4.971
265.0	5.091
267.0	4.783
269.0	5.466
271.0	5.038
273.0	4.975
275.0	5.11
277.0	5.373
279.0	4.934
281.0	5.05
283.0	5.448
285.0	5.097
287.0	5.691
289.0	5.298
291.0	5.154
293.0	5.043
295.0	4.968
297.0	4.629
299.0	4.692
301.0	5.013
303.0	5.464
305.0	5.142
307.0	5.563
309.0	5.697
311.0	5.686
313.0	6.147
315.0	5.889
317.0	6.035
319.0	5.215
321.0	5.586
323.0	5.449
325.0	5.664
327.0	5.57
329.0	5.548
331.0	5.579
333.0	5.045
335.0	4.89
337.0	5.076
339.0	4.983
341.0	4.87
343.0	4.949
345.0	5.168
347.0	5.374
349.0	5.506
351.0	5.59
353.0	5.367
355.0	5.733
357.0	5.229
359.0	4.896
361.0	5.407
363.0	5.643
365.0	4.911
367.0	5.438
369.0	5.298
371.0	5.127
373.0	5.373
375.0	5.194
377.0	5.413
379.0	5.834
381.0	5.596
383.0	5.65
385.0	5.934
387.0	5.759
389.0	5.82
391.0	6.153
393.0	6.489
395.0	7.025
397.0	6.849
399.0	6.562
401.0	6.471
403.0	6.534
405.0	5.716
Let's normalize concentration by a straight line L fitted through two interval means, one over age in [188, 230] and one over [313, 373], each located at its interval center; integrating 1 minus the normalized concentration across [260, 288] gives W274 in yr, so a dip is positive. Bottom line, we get -1.6 yr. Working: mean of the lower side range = 4.41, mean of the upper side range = 5.36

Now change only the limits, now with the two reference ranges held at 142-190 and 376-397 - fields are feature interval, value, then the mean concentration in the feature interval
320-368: 3.8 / 5.31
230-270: 9.5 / 3.99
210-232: 5.5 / 3.79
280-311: 1.5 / 5.21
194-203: 0.5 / 4.68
